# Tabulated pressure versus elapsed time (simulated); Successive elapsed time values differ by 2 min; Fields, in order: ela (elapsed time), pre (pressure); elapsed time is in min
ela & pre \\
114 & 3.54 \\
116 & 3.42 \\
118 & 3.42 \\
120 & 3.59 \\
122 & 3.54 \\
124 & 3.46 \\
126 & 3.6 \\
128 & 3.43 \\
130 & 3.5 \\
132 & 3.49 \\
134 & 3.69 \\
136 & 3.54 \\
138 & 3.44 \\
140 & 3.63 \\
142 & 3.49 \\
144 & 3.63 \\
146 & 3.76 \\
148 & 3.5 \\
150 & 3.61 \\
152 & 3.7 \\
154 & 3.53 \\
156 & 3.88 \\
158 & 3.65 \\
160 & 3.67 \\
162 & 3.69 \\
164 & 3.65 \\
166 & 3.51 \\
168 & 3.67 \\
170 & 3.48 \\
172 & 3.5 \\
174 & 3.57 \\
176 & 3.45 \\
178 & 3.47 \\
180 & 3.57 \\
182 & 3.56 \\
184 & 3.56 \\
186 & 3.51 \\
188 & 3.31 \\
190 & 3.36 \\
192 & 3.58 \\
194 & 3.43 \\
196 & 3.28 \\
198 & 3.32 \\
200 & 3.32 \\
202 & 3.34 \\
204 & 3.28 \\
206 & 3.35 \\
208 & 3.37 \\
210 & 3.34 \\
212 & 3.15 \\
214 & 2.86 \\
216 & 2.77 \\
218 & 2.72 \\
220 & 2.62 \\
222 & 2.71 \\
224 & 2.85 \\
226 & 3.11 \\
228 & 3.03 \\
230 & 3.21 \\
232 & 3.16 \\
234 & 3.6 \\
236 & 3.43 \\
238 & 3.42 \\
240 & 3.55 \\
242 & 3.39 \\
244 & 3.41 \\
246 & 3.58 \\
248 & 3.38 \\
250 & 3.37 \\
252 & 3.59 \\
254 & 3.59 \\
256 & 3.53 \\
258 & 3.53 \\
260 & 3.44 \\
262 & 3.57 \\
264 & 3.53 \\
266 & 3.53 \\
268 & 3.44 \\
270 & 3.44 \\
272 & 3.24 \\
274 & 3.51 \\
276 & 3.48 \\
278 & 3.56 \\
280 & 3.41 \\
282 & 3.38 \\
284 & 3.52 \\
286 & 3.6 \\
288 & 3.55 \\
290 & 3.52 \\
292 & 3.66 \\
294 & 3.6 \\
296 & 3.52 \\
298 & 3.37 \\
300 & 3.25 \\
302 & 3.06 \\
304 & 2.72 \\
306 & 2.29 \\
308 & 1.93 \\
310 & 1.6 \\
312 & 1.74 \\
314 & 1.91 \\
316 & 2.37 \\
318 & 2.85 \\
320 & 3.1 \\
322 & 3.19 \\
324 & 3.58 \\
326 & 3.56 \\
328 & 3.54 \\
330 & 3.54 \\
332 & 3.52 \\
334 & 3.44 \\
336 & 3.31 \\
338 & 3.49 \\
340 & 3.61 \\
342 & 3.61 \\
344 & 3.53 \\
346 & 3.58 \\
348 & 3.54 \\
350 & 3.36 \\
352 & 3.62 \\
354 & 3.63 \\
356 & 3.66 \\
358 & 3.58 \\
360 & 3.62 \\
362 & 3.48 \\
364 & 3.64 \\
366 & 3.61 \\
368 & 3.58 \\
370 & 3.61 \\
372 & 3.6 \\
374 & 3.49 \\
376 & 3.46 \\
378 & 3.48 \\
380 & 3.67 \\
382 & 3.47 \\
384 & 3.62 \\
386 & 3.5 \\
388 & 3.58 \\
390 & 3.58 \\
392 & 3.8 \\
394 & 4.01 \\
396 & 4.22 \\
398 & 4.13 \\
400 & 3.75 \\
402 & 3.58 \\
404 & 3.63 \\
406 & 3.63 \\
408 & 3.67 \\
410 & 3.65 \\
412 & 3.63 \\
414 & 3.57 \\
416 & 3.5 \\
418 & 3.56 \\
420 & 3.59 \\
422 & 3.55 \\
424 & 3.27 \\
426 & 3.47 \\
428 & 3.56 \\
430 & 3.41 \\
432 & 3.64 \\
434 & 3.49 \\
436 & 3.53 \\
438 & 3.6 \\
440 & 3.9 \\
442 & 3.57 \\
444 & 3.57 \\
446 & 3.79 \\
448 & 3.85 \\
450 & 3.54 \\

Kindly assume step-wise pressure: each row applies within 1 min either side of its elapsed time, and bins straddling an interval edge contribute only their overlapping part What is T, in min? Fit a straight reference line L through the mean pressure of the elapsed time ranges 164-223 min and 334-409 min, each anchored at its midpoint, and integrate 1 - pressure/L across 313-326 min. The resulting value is 2.4 min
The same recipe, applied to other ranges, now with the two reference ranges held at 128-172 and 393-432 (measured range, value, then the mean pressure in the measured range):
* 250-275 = 0.91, 3.49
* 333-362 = 0.79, 3.54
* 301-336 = 7.70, 2.83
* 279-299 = 0.63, 3.51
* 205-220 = 2.33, 3.05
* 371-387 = 0.48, 3.54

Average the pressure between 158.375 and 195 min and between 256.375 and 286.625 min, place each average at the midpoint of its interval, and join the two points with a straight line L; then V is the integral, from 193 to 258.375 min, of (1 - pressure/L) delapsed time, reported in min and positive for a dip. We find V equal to 4.6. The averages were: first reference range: 3.53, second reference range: 3.48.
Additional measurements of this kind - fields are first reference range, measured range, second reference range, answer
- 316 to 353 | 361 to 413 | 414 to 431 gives -2.9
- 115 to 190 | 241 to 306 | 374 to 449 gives 3.0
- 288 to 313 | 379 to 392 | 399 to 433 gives -0.8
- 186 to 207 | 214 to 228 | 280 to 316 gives 1.9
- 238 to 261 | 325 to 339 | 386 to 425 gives 0.4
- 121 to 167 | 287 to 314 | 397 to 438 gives 5.4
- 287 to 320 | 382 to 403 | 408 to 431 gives -2.5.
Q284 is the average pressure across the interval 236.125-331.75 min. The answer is 3.25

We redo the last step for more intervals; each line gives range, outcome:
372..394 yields 3.59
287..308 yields 3.19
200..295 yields 3.34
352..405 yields 3.65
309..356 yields 3.19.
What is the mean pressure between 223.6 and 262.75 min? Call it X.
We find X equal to 3.39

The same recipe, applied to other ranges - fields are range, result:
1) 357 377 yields 3.57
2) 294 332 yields 2.88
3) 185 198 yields 3.4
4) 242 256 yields 3.48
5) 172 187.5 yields 3.52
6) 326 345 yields 3.51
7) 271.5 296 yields 3.51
